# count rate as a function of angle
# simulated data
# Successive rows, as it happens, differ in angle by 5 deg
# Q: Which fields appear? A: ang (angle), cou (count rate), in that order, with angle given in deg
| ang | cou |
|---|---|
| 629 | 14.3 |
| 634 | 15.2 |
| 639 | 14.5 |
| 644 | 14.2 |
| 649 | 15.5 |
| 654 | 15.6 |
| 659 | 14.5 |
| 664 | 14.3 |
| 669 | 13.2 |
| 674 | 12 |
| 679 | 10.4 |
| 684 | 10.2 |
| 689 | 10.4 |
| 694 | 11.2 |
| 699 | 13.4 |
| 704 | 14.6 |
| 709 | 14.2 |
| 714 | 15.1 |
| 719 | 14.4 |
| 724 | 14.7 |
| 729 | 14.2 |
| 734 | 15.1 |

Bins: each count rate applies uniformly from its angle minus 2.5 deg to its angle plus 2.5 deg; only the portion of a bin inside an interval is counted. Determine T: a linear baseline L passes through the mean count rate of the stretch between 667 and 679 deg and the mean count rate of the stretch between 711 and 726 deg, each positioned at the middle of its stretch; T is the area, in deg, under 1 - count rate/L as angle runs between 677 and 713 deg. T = 3.3 deg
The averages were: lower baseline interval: 12.1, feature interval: 12.2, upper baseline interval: 14.7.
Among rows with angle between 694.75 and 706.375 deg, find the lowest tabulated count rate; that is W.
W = 13.4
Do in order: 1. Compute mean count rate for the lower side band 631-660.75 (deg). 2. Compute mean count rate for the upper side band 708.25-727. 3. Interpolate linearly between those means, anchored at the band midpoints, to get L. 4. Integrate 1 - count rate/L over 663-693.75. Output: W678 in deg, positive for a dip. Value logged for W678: 6.7 deg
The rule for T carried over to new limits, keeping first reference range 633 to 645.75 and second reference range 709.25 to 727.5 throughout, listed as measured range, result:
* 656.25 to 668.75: 0.34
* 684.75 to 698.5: 3.31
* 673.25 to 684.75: 3.01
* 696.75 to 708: 0.45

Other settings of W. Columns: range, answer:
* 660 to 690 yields 10.2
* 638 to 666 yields 14.2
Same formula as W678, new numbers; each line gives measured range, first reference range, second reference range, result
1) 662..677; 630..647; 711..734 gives 1.6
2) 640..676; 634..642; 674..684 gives -4.2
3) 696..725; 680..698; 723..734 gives -3.4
